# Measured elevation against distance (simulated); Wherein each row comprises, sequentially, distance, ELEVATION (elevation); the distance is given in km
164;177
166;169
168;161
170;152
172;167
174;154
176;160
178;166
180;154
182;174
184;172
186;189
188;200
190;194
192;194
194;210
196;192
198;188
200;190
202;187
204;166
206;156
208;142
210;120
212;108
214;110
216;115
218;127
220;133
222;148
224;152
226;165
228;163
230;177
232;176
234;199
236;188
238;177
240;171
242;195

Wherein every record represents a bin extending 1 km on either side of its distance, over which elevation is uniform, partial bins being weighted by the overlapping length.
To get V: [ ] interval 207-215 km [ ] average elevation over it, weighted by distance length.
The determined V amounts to 120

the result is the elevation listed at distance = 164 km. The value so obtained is 177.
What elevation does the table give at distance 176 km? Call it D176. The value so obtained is 160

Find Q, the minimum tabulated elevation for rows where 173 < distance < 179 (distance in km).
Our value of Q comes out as 154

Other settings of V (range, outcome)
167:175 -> 158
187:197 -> 198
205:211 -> 139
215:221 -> 125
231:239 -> 185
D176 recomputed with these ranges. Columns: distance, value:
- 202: 187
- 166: 169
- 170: 152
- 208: 142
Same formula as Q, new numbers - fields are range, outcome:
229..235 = 176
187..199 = 188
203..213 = 108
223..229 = 152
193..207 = 156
